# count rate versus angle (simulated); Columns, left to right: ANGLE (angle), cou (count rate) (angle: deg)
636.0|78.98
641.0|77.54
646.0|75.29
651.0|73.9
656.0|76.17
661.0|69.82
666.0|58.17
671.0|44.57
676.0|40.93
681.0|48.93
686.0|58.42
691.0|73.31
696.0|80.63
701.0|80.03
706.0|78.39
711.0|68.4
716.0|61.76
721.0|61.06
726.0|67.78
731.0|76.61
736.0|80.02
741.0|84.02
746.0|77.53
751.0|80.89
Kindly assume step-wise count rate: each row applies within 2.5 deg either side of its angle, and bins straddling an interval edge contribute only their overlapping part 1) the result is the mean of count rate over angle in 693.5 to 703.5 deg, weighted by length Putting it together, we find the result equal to 80.3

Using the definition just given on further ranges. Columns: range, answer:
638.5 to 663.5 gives 74.5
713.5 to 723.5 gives 61.4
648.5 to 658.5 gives 75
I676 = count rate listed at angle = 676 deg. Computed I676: 40.93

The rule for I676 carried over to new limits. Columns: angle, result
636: 78.98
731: 76.61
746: 77.53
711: 68.4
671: 44.57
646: 75.29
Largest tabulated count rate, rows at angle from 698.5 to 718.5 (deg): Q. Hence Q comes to 80.03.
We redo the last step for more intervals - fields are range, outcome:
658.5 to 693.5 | 73.31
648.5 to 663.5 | 76.17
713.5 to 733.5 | 76.61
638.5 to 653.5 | 77.54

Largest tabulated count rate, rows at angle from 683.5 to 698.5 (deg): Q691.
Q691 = 80.63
